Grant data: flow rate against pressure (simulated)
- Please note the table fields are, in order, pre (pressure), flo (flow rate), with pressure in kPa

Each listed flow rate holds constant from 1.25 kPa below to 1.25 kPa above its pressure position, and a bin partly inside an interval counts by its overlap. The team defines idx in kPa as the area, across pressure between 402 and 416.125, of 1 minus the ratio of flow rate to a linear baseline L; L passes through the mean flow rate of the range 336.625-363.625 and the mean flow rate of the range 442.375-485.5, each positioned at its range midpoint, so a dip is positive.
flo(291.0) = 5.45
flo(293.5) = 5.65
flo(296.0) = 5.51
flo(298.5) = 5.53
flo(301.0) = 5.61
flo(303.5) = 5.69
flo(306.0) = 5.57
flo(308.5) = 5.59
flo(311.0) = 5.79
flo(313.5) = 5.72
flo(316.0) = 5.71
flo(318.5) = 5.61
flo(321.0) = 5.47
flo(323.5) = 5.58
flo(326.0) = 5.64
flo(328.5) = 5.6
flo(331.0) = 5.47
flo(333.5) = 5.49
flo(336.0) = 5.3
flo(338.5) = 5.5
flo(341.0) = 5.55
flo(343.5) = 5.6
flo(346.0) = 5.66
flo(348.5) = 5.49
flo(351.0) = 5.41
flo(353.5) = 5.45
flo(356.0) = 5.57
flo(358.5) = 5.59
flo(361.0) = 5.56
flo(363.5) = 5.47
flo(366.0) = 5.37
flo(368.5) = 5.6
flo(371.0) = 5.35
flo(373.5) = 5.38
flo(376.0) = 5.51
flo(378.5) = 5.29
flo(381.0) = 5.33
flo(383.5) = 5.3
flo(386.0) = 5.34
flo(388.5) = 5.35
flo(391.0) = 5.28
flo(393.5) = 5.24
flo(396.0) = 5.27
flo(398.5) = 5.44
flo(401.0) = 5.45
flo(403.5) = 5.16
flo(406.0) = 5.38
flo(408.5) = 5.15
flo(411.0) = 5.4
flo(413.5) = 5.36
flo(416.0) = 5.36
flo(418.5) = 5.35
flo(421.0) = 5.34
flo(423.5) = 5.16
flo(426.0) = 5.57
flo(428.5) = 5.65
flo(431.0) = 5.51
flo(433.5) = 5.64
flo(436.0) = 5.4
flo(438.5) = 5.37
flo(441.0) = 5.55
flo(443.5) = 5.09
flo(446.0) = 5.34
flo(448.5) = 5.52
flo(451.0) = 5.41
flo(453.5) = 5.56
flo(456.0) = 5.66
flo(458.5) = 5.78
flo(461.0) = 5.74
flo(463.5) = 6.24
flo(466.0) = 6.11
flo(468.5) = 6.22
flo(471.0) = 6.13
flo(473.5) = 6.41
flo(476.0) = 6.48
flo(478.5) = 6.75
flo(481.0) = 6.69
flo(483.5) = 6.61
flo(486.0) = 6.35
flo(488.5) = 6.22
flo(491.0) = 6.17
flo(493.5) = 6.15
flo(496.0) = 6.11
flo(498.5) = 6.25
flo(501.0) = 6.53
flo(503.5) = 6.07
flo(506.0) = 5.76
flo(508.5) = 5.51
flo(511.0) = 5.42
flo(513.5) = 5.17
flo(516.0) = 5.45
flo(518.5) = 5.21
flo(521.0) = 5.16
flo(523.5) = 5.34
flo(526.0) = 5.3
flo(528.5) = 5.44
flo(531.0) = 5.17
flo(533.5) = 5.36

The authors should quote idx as 1.15 kPa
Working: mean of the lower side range 5.53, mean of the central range 5.3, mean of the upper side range 5.99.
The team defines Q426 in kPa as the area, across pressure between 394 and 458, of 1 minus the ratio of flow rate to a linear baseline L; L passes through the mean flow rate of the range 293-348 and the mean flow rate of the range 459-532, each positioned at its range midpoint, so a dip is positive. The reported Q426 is 4.3 kPa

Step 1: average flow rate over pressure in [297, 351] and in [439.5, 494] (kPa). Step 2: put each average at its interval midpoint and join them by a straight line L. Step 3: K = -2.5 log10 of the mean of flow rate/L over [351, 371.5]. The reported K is 0.04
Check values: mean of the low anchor 5.58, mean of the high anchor 6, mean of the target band 5.5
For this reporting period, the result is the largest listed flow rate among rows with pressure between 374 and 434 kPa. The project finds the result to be 5.65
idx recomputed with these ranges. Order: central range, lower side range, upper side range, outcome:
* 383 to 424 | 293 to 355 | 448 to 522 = 3.2 kPa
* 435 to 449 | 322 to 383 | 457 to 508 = 1.5 kPa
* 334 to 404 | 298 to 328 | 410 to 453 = 1.3 kPa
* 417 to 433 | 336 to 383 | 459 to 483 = 1.4 kPa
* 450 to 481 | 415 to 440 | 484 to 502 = -0.8 kPa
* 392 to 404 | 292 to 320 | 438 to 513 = 1.0 kPa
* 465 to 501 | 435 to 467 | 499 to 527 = -4.9 kPa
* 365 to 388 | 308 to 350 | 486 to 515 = 1.2 kPa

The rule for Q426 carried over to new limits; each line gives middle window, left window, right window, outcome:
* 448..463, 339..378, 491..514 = 0.36 kPa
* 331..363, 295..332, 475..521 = 0.97 kPa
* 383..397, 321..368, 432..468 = 0.66 kPa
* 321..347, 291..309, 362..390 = -0.18 kPa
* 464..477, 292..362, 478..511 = -0.33 kPa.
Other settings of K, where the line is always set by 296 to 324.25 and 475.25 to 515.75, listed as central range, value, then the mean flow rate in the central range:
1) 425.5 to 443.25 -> 0.09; 5.5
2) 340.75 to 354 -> 0.04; 5.53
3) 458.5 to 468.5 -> 0.00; 6.02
